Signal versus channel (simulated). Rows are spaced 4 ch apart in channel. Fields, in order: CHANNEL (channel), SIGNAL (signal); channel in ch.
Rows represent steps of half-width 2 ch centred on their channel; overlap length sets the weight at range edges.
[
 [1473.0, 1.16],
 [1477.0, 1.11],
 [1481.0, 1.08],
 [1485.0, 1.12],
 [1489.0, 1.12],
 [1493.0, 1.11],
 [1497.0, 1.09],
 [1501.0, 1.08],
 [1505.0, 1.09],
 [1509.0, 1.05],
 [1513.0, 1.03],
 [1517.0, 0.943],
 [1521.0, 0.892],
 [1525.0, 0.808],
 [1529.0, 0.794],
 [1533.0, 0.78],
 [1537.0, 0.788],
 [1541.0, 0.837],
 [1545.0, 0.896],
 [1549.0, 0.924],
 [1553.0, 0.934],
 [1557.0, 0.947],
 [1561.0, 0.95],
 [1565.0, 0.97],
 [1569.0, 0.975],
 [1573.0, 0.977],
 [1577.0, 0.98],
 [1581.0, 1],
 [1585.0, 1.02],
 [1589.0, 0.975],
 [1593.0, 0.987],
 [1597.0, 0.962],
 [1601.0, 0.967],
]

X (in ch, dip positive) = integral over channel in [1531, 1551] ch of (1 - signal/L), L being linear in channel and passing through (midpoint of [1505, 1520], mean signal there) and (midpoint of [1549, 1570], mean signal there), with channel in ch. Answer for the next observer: 2.7 ch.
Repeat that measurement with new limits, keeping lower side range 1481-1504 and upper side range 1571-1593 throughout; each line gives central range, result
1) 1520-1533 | 2.95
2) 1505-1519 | 0.75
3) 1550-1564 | 1.05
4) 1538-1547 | 1.57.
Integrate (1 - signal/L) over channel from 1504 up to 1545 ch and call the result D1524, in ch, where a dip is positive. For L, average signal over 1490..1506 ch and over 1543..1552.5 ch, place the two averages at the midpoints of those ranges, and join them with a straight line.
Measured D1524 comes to 4.3 ch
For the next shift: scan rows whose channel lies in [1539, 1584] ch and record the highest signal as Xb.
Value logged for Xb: 1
